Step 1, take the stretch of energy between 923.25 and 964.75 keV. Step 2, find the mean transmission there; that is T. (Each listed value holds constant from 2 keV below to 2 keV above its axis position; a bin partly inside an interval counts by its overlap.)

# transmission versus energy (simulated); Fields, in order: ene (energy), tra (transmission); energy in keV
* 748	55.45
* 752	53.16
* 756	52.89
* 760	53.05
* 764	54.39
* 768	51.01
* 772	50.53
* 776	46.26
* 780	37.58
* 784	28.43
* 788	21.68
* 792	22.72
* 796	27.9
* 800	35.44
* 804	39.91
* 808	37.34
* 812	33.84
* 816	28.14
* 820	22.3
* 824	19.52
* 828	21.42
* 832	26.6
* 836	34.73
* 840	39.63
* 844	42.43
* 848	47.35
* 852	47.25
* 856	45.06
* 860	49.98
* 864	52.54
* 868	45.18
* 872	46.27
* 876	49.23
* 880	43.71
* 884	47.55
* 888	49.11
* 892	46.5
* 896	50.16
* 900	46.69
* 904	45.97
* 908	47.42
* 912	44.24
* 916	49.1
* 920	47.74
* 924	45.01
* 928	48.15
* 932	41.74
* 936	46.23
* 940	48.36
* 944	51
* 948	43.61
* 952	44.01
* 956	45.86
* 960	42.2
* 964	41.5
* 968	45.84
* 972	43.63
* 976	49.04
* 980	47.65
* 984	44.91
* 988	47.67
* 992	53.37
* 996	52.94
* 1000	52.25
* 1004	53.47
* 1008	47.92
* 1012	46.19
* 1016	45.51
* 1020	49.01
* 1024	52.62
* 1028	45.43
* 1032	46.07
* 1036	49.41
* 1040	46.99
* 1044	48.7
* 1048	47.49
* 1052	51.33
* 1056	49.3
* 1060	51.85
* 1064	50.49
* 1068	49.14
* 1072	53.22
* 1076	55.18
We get 45.4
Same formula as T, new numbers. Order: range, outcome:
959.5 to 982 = 45.2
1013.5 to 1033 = 47.8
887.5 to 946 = 47.1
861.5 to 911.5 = 47.5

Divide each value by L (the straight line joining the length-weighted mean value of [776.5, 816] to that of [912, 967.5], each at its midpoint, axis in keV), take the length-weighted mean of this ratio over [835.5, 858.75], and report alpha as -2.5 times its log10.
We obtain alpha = -0.18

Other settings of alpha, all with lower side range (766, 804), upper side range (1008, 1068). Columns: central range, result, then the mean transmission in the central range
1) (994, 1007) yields -0.13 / 52.5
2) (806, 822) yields 0.22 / 30.4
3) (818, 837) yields 0.48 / 24.4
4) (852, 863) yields -0.21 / 47.9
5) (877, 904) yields -0.15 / 47.3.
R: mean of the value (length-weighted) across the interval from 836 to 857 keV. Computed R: 43.4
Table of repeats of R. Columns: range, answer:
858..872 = 48.8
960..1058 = 48.1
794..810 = 35.1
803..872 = 37.5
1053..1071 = 50.4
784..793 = 23.5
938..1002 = 47.1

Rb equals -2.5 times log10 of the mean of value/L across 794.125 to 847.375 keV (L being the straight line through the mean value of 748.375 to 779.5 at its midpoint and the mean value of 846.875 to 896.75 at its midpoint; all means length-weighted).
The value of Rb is 0.47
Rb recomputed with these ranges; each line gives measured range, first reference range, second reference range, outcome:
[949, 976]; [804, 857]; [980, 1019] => 0.04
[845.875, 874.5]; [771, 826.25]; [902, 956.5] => -0.23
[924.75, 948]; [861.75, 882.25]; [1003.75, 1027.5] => 0.03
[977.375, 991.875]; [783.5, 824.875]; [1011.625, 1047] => -0.08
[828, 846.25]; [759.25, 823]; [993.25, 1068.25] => 0.13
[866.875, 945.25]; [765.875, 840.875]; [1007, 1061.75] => -0.18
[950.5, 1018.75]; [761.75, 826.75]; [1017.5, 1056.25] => -0.04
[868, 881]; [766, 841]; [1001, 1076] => -0.22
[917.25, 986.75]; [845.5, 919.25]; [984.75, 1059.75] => 0.06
